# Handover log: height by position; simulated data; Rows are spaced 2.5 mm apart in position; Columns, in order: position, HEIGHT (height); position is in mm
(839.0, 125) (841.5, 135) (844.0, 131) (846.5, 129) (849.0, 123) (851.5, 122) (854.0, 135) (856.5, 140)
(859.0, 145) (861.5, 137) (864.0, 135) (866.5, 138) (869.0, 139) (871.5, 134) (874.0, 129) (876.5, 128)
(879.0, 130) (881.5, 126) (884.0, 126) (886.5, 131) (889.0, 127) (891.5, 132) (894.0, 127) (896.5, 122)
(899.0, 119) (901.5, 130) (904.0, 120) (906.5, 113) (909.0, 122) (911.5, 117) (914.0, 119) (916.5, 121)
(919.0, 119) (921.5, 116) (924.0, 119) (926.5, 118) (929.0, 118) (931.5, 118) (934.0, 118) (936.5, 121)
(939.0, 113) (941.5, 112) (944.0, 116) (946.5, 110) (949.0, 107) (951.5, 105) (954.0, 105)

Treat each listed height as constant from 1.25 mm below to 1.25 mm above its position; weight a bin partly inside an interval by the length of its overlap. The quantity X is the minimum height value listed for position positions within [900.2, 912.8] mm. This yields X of 113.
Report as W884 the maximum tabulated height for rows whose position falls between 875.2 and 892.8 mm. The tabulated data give 132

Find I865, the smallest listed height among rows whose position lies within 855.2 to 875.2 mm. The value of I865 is 129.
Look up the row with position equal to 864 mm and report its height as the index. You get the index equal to 135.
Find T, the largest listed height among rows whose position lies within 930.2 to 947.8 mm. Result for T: 121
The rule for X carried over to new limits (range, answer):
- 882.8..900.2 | 119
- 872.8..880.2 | 128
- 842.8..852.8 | 122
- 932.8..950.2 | 107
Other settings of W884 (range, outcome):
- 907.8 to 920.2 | 122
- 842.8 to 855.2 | 135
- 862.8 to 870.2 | 139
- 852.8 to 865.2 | 145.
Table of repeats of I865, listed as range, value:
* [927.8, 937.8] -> 118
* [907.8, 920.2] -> 117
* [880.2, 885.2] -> 126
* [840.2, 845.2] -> 131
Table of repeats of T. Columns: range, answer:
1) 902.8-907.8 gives 120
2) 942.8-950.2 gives 116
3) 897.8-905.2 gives 130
